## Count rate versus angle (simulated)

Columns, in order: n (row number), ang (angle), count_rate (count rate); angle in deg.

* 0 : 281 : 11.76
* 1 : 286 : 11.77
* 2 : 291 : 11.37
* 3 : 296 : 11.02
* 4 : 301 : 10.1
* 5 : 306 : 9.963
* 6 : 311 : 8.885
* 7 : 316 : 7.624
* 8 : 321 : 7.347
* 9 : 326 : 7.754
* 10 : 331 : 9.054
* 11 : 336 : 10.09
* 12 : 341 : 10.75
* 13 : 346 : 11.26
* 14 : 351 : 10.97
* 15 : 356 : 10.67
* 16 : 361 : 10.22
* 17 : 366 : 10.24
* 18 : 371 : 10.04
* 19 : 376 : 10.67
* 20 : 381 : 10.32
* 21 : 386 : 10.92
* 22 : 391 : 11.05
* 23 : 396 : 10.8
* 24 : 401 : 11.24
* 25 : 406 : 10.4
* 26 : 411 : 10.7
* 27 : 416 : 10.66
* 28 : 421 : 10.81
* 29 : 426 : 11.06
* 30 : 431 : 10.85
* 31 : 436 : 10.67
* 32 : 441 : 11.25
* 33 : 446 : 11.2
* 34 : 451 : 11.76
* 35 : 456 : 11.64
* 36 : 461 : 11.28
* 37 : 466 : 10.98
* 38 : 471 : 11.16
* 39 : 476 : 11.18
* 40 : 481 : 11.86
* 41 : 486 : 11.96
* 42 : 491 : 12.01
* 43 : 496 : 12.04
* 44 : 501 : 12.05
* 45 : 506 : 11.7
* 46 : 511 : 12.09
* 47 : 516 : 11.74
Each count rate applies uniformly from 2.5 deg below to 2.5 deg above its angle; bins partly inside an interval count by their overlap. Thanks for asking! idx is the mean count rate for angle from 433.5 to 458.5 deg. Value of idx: 11.3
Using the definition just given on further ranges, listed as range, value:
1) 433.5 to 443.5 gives 11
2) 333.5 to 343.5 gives 10.4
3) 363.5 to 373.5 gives 10.1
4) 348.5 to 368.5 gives 10.5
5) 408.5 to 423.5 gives 10.7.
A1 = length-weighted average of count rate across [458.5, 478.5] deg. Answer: 11.2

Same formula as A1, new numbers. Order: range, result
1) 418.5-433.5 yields 10.9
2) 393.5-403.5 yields 11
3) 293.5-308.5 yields 10.4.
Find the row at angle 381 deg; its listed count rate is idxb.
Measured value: 10.32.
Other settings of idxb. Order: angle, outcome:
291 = 11.37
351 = 10.97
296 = 11.02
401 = 11.24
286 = 11.77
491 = 12.01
